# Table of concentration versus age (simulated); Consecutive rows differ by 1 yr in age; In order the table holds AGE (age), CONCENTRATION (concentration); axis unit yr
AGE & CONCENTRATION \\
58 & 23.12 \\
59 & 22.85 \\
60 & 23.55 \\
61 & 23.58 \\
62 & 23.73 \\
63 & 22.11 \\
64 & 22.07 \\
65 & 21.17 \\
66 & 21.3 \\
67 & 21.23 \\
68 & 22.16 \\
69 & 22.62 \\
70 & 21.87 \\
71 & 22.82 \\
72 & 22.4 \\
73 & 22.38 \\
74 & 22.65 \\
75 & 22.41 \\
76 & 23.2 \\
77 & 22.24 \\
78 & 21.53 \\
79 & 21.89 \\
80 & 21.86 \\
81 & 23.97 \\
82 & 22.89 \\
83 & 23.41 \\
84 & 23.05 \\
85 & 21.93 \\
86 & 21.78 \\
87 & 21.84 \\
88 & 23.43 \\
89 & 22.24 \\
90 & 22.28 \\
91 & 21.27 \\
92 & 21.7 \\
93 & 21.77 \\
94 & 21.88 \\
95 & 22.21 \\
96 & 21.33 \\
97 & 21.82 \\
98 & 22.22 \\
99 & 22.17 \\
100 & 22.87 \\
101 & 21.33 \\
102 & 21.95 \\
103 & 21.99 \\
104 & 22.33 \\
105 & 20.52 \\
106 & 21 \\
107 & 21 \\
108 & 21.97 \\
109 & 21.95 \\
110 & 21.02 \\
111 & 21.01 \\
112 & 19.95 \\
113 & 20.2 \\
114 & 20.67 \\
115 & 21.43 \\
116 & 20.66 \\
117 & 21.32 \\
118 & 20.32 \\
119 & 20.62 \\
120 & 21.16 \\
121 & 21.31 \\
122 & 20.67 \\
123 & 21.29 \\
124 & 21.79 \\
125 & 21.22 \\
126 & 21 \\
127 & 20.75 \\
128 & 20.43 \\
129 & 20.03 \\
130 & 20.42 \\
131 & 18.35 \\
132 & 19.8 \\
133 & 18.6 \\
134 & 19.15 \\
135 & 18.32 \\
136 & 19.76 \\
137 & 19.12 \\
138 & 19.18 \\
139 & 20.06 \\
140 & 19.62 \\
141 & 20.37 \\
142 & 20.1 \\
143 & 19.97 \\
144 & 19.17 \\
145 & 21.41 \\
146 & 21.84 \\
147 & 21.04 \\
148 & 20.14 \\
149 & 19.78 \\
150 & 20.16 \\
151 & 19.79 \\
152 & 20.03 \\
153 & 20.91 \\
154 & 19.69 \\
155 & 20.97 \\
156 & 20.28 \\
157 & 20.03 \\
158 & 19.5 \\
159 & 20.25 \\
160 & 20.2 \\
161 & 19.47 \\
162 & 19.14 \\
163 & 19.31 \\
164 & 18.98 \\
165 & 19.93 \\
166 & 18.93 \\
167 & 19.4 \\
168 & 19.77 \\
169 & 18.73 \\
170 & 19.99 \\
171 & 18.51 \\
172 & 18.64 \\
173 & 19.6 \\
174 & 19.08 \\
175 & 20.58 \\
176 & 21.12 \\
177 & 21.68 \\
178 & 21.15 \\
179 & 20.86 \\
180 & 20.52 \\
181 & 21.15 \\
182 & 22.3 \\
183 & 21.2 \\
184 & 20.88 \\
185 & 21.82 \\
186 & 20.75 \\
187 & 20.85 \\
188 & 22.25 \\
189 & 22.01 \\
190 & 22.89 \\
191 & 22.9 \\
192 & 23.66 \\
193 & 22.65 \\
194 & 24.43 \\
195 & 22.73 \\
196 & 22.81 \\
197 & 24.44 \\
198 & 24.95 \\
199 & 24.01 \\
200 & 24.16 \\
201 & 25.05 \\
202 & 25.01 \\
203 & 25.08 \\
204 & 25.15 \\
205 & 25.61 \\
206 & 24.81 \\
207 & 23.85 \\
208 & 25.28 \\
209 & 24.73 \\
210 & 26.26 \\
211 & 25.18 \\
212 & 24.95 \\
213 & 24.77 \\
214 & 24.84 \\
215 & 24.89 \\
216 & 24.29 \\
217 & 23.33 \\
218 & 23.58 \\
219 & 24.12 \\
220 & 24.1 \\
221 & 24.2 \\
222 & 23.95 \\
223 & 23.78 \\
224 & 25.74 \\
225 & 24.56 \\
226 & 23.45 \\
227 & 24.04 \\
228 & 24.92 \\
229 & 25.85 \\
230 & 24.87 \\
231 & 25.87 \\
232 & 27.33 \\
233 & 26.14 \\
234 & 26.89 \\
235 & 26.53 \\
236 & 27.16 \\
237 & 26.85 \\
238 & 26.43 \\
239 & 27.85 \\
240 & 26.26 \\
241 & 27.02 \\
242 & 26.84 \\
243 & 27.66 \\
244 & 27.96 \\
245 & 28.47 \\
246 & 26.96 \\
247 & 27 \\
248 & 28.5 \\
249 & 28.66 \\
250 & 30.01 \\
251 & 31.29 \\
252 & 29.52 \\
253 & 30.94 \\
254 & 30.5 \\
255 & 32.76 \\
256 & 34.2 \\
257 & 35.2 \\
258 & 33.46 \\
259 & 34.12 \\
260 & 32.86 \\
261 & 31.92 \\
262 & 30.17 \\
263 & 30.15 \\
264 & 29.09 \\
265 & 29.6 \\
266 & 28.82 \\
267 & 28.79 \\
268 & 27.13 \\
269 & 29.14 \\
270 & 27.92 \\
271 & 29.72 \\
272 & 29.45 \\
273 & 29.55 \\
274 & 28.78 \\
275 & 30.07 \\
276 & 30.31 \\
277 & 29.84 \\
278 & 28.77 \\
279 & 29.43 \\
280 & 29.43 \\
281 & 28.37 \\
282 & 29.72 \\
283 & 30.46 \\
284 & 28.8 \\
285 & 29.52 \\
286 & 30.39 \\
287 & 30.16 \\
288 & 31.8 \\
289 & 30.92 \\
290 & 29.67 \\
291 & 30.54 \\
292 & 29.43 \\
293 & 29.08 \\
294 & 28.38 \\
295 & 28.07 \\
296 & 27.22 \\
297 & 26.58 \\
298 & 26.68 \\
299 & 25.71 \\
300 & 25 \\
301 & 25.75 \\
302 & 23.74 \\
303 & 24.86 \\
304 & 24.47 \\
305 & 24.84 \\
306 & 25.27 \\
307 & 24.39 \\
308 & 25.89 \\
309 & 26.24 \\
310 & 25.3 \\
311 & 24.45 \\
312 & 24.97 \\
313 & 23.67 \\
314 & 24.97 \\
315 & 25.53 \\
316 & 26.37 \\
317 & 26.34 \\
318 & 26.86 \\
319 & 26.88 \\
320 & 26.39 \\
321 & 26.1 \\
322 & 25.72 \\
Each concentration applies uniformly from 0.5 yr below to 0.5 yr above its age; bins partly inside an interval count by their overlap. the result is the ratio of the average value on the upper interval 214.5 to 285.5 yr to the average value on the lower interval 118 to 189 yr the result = 1.39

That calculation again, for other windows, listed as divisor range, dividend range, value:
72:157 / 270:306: 1.34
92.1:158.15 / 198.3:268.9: 1.31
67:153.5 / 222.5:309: 1.33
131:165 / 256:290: 1.52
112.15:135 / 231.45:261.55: 1.43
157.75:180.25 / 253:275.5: 1.55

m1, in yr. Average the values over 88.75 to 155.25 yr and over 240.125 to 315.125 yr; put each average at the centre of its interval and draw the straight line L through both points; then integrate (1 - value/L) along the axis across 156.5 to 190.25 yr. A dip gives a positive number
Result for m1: 4.4 yr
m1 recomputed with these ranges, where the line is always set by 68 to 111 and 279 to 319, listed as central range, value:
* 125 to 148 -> 3.3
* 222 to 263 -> -3.8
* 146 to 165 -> 2.9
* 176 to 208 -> 2.1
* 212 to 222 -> 0.4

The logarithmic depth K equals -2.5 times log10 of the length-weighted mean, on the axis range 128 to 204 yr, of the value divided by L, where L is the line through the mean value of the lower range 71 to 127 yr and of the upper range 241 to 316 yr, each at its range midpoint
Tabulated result 0.17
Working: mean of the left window 21.8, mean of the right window 28.6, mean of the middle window 20.8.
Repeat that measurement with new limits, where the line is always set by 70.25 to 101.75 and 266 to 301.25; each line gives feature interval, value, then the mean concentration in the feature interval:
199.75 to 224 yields 0.08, 24.7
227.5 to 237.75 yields 0.04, 26.2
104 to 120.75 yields 0.11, 21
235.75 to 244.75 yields 0.01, 27.2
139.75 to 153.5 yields 0.19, 20.3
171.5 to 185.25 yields 0.22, 20.7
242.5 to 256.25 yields -0.07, 29.5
